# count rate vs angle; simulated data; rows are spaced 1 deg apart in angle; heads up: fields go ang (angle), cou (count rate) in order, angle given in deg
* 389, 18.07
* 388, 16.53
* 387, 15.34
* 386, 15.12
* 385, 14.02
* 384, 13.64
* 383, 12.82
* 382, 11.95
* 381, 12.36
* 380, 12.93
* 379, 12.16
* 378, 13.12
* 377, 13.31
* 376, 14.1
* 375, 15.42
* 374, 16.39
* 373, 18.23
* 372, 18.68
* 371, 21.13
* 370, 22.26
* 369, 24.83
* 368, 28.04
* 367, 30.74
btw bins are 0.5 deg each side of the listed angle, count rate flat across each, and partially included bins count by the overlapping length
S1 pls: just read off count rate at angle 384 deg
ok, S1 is 13.64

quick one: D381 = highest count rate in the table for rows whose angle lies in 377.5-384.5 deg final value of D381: 13.64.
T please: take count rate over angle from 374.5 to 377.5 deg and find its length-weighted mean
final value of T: 14.3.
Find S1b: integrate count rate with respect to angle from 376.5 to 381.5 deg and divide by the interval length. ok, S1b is 12.8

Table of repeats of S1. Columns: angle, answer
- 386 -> 15.12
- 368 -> 28.04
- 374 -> 16.39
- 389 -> 18.07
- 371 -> 21.13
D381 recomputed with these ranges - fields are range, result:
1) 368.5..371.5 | 24.83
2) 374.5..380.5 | 15.42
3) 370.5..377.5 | 21.13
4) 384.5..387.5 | 15.34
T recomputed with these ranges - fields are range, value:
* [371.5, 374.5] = 17.8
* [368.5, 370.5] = 23.5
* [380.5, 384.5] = 12.7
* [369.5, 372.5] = 20.7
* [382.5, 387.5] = 14.2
